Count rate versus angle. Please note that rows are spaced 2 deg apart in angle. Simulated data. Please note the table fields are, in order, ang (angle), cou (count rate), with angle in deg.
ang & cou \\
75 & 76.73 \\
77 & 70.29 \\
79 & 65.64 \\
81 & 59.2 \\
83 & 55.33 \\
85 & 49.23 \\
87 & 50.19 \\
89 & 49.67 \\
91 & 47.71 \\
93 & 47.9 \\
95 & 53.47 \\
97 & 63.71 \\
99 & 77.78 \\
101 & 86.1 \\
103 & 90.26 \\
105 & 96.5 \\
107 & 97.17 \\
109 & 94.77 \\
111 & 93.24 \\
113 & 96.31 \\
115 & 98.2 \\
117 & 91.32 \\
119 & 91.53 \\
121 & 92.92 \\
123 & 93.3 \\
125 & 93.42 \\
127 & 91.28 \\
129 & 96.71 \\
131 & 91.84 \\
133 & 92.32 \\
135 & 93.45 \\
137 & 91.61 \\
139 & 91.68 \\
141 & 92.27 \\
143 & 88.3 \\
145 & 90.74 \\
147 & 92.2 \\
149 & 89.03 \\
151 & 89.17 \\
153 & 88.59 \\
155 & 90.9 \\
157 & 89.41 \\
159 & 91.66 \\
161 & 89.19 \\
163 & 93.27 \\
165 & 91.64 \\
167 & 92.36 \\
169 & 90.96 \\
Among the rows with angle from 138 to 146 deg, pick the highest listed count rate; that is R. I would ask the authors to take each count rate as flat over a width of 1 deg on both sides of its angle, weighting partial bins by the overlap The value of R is 92.27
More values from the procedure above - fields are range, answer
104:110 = 97.17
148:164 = 93.27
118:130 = 96.71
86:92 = 50.19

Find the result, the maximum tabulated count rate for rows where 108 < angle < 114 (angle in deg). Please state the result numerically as 96.31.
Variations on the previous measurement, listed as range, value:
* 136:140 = 91.68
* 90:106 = 96.5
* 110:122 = 98.2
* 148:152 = 89.17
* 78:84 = 65.64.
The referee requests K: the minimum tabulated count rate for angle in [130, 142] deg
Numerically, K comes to 91.61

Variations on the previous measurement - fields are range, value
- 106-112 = 93.24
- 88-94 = 47.71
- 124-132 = 91.28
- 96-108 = 63.71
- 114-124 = 91.32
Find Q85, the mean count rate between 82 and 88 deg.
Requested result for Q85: 51.6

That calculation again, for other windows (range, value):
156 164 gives 90.9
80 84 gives 57.3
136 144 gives 91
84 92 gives 49.2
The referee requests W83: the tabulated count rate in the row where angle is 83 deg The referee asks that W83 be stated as 55.33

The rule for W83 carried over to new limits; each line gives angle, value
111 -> 93.24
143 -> 88.3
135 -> 93.45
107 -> 97.17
